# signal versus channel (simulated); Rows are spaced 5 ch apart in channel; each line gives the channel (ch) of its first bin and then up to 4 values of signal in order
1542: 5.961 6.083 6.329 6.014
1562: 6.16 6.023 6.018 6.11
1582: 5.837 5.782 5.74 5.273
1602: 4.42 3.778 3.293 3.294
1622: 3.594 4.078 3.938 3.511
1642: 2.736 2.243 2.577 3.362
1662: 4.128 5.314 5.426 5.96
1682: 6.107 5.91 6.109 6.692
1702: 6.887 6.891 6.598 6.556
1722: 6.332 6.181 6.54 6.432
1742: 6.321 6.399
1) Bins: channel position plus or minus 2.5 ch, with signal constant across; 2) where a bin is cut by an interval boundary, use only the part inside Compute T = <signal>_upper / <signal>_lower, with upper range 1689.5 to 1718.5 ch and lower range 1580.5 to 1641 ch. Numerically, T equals 1.5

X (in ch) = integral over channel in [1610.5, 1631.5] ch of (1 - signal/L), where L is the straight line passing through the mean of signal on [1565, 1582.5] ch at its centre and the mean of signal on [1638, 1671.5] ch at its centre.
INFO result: 4.3 ch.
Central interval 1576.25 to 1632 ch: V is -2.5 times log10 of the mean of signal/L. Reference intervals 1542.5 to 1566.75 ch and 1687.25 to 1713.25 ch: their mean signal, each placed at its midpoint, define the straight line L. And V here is 0.34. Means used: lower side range 6.12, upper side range 6.57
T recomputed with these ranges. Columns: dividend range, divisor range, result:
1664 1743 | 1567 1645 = 1.38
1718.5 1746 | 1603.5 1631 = 1.74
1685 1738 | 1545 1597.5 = 1.08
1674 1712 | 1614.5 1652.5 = 1.94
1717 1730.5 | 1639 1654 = 2.48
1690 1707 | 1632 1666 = 2.04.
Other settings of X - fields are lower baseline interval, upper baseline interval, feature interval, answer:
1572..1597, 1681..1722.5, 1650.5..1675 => 7.83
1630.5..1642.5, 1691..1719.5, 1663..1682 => -1.42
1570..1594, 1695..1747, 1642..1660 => 9.99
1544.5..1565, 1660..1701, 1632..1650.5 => 9.18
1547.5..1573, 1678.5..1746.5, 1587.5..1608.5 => 4.21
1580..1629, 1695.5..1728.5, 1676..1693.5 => 0.13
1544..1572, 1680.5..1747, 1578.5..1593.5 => 0.87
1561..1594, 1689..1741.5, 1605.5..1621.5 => 6.93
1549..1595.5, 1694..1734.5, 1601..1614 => 4.98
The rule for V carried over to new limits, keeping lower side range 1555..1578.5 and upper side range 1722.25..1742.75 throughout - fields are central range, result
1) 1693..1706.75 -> -0.07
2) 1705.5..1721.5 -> -0.05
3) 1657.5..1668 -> 0.39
